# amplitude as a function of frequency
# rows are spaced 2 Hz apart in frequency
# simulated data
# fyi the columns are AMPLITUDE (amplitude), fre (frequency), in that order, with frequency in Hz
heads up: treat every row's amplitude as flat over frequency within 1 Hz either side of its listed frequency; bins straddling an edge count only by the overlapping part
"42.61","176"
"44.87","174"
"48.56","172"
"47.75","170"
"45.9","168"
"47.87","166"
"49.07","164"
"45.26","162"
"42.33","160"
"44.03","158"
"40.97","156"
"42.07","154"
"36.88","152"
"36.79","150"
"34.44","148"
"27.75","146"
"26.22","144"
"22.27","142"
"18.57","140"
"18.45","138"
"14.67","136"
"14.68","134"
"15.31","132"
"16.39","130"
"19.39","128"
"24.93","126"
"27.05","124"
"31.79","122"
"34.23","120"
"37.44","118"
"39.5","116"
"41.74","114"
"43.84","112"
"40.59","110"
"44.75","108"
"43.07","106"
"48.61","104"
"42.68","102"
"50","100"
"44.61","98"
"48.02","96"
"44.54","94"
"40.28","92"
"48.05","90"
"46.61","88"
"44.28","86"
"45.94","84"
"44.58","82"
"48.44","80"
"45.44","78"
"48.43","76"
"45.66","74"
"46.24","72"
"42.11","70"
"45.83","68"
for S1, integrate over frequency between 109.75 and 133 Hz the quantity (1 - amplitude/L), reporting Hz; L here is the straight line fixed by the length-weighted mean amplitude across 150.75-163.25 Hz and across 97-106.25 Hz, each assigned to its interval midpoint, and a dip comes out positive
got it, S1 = 7.3 Hz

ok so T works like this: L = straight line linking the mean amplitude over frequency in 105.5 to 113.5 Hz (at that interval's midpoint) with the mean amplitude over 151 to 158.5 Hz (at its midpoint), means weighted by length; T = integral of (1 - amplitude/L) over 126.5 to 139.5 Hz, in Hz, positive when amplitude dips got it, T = 7.8 Hz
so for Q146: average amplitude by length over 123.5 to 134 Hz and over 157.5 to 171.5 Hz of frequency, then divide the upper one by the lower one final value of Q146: 2.34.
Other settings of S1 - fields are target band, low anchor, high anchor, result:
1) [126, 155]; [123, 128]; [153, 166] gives 8.07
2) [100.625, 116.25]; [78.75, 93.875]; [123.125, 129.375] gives -4.91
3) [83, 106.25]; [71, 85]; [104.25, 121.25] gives -1.02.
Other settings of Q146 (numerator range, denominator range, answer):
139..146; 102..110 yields 0.52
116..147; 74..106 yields 0.52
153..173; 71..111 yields 1.00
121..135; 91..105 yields 0.47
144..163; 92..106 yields 0.84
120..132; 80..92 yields 0.53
